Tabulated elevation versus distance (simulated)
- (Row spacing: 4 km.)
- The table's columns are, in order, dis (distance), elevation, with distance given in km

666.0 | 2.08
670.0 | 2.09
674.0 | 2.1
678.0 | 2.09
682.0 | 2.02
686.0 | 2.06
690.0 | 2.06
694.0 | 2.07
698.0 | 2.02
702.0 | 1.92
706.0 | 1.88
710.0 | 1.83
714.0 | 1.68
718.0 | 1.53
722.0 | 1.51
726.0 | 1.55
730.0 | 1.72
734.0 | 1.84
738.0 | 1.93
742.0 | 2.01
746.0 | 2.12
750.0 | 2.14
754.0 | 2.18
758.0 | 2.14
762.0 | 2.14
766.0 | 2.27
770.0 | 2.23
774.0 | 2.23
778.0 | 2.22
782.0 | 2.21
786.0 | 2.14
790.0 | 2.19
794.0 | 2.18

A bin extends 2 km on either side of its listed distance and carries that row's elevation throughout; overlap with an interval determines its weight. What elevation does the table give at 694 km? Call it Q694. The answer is 2.07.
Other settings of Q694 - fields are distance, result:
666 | 2.08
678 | 2.09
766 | 2.27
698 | 2.02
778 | 2.22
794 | 2.18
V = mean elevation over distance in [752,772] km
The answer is 2.19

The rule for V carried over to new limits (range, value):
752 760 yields 2.16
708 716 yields 1.75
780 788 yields 2.17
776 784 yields 2.21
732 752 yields 2.01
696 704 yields 1.97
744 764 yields 2.14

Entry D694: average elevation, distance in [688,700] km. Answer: 2.05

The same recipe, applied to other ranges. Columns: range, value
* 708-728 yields 1.62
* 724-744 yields 1.81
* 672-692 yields 2.07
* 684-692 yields 2.06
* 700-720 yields 1.77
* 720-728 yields 1.53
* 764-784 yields 2.23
